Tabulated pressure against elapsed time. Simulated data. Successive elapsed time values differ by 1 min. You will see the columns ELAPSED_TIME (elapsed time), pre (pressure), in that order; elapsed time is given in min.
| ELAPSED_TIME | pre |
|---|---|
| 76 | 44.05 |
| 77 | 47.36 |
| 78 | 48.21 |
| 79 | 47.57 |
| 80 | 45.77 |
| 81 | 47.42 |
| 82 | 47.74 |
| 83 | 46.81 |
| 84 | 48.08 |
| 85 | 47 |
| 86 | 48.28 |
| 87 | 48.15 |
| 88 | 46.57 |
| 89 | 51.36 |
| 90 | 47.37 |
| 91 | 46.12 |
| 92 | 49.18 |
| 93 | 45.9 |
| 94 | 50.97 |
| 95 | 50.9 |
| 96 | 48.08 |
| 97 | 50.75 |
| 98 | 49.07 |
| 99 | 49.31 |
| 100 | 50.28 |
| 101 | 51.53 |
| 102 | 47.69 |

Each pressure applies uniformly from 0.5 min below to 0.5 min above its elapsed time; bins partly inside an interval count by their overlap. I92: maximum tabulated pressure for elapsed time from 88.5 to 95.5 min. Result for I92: 51.36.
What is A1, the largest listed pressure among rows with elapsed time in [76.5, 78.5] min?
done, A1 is 48.21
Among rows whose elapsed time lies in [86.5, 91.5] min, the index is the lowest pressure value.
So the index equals 46.12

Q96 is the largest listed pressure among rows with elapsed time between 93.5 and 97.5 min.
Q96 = 50.97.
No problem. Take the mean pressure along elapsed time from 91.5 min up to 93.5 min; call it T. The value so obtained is 47.5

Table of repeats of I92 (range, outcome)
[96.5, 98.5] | 50.75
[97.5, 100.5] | 50.28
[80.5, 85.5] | 48.08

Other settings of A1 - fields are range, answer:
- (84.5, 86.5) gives 48.28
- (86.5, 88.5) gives 48.15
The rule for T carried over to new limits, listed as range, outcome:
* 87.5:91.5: 47.9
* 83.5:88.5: 47.6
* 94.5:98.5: 49.7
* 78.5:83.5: 47.1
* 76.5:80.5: 47.2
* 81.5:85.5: 47.4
